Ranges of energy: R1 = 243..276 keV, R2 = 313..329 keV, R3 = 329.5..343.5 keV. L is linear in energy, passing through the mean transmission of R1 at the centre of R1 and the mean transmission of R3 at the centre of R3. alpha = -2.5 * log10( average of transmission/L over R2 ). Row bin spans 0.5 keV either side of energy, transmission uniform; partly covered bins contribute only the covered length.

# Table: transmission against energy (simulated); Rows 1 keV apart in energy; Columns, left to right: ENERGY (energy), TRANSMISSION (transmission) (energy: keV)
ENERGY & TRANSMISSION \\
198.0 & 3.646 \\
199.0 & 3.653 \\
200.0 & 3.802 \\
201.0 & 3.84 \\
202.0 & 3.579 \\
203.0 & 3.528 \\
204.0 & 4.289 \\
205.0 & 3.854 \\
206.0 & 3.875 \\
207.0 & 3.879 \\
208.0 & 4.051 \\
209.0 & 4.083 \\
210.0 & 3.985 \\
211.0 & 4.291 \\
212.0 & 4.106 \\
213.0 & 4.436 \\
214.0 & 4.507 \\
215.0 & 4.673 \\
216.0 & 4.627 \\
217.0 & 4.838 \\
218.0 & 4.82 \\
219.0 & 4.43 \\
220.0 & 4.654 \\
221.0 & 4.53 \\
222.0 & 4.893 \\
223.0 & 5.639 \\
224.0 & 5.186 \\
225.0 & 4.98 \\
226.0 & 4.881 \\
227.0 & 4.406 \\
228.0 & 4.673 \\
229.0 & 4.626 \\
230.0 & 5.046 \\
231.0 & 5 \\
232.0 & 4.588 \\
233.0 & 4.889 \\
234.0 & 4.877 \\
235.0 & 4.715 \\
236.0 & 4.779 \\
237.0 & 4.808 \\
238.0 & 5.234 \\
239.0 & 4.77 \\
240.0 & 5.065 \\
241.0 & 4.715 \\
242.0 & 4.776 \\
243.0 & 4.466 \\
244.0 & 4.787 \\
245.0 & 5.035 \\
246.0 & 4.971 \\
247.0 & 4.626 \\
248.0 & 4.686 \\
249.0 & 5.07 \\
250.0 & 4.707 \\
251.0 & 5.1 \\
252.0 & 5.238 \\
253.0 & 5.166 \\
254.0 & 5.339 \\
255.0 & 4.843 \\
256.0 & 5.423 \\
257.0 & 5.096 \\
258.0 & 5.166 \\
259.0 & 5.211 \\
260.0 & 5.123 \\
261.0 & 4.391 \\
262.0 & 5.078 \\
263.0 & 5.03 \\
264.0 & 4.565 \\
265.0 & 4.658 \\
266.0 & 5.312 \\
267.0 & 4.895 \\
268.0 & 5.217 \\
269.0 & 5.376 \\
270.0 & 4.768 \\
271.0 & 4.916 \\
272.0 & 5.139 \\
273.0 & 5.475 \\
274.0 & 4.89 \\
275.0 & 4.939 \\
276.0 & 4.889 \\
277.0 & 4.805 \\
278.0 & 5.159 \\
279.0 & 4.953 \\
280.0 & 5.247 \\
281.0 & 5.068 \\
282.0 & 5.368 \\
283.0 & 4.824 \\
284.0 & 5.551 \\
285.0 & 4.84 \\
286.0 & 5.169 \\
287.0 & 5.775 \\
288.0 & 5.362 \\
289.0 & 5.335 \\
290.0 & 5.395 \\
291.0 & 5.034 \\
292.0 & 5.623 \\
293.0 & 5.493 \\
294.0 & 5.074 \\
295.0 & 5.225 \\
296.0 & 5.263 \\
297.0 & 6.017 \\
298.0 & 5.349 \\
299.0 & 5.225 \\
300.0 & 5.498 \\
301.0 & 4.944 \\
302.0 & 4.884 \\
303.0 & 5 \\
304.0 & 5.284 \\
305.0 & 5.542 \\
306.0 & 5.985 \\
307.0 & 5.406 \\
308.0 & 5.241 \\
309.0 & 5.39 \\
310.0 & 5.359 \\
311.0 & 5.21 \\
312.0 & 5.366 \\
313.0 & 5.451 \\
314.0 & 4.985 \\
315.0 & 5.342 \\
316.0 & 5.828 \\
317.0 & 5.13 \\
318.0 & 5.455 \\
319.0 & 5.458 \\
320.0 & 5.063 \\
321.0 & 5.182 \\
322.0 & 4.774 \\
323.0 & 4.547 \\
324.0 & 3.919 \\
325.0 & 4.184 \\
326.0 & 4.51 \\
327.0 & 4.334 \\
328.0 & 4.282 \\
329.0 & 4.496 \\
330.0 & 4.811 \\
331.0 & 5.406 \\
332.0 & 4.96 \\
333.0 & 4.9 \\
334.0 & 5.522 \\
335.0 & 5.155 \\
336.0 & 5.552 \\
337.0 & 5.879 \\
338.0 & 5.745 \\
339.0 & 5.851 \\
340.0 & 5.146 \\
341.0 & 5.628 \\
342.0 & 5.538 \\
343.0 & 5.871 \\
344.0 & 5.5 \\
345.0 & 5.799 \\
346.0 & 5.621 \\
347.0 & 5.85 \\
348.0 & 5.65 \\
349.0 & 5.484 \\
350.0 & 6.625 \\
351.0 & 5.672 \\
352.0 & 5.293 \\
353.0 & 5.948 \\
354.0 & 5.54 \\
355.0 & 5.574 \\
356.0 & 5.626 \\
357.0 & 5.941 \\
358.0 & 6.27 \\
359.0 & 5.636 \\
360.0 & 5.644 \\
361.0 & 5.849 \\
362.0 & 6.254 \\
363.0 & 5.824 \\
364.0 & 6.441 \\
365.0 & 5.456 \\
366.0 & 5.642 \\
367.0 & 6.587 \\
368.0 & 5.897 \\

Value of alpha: 0.10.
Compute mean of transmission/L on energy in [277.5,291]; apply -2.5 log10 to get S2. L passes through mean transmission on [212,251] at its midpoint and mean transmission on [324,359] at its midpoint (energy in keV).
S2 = -0.03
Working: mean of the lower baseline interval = 4.8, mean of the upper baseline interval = 5.4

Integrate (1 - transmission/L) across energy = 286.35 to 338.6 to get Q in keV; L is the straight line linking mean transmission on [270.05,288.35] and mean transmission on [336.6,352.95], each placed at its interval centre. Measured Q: 2.1 keV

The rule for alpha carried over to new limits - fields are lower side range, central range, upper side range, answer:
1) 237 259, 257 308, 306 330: -0.04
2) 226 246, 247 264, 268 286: -0.02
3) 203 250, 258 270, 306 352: -0.02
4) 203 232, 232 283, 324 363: -0.03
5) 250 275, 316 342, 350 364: 0.11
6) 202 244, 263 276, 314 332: -0.06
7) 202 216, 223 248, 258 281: -0.08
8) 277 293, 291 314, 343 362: 0.01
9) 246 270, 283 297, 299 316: -0.02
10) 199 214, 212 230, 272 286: -0.13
